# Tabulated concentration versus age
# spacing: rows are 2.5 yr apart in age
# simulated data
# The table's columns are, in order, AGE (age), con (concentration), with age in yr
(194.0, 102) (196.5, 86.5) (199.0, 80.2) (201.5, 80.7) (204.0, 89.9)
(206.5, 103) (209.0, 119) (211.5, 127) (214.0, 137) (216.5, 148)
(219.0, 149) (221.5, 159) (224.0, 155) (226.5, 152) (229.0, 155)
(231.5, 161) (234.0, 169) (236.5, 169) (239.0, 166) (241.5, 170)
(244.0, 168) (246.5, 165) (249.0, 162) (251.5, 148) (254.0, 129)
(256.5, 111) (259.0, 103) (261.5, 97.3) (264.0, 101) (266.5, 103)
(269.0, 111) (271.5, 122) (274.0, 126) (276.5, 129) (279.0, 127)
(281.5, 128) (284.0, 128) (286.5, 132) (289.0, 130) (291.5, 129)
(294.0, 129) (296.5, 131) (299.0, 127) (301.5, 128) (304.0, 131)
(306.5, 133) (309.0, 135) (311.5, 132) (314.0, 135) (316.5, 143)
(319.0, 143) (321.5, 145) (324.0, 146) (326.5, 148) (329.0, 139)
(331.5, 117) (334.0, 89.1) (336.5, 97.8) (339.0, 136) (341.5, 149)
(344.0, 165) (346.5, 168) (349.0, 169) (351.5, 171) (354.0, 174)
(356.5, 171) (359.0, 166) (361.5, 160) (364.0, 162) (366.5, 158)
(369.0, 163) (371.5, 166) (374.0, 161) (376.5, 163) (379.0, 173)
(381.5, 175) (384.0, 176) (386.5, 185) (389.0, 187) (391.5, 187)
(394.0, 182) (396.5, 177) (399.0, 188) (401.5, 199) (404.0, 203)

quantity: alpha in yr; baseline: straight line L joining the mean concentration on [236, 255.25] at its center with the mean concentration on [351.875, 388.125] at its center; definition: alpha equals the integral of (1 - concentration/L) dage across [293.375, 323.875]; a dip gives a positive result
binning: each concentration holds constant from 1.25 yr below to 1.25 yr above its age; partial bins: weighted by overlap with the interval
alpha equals 5.4 yr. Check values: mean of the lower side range 159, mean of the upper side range 168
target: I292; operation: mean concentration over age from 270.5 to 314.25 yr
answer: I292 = 129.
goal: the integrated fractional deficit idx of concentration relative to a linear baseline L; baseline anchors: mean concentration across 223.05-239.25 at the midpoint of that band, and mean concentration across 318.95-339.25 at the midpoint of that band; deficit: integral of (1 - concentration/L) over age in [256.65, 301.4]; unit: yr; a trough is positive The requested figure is 7.3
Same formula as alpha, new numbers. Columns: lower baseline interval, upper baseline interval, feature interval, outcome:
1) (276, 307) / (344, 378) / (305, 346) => 3.3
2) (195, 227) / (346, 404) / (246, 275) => 3.1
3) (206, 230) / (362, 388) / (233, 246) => -2.1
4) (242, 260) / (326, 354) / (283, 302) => 1.7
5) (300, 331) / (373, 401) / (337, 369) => -0.4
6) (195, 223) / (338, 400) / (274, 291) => 1.4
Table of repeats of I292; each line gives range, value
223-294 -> 137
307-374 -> 148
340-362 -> 166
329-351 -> 138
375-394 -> 178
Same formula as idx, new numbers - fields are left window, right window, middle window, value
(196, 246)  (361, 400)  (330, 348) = 3.48 yr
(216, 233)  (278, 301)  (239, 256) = -1.16 yr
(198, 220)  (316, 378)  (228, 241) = -4.59 yr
